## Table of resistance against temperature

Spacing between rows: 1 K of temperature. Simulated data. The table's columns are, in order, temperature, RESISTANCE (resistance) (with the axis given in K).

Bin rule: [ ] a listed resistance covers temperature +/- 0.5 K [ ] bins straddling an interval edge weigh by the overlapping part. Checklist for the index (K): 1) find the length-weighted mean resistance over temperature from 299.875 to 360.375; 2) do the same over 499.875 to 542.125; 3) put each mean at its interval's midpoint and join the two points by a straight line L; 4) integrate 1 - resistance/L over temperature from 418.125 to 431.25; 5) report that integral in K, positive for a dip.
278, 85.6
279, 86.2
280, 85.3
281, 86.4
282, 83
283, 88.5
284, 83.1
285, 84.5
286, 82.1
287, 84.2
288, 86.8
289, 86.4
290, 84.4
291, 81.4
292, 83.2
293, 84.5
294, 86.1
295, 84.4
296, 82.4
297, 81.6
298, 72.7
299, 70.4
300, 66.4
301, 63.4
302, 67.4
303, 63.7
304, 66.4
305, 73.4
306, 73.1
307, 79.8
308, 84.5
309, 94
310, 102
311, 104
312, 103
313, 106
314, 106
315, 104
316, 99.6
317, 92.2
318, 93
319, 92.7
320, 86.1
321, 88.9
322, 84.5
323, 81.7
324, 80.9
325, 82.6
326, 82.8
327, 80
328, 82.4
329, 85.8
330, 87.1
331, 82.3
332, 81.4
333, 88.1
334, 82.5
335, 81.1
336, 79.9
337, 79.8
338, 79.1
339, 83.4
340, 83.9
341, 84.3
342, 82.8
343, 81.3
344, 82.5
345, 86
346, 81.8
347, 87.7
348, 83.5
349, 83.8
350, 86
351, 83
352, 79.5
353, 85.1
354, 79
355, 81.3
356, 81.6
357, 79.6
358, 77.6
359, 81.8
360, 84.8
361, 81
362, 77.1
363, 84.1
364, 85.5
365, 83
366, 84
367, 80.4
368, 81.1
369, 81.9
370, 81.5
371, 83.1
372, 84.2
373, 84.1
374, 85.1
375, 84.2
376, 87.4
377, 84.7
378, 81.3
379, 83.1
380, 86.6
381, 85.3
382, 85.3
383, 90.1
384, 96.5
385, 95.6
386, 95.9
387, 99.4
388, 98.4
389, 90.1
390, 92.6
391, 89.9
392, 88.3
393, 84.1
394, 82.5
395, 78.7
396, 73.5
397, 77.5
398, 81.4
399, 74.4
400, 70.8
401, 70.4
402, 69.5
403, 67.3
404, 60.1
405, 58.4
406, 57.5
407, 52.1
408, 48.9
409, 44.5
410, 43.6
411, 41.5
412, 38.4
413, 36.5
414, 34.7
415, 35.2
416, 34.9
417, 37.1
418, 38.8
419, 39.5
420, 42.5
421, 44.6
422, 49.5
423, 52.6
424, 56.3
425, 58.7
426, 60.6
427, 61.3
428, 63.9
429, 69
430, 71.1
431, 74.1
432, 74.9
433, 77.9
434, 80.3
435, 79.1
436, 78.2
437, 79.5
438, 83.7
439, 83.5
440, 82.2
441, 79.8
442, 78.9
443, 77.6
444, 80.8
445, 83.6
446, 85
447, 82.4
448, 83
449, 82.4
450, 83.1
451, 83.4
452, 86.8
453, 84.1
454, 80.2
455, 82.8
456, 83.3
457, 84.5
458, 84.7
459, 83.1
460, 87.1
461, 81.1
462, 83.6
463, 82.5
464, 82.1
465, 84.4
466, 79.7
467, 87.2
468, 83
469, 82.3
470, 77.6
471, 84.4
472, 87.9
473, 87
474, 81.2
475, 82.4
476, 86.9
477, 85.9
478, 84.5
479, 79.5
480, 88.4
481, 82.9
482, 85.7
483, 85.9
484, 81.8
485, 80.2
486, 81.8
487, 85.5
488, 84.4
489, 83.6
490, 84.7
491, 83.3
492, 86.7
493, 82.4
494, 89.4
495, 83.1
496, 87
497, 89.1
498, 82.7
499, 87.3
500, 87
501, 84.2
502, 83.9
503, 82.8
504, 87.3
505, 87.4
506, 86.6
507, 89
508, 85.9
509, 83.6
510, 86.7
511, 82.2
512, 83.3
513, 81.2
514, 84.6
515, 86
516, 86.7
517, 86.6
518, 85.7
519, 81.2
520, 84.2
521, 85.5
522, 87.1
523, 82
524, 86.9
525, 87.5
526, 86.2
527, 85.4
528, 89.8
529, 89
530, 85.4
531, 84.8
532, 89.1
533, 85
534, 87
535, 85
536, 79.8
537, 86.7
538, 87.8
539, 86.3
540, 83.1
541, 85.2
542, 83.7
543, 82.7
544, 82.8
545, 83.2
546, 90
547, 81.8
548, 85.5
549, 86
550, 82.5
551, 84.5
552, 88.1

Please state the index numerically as 4.4 K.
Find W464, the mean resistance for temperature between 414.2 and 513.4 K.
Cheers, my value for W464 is 78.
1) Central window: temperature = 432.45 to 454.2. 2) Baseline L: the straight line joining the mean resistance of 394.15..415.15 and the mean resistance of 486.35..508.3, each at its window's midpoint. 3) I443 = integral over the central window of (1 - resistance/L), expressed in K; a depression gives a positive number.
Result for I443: -3.7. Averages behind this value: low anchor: 58.6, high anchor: 85.6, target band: 81.6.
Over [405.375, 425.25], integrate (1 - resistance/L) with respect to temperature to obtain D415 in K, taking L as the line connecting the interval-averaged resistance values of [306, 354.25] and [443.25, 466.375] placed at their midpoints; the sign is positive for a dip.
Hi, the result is 9.4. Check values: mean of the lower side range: 86.8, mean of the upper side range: 83.2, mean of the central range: 44.3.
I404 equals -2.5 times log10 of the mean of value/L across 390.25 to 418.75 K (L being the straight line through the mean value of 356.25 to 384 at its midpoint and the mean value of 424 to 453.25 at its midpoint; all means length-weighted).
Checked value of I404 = 0.32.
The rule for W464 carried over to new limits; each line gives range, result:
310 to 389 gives 86.1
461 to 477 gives 83.5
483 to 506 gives 84.9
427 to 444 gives 76.8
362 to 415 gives 75.8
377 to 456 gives 71.3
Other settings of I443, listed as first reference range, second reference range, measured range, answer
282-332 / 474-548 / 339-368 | 0.7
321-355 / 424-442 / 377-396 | -2.5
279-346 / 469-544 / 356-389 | -0.4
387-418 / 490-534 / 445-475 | -3.3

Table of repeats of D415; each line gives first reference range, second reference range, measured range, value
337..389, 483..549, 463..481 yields 0.26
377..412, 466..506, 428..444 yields 0.44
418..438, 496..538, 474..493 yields -1.63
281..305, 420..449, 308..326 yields -3.63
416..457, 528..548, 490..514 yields -1.50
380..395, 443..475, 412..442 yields 8.91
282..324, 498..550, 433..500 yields 1.45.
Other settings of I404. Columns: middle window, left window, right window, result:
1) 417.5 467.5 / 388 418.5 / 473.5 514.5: -0.04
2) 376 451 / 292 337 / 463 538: 0.20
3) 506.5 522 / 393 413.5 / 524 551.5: -0.05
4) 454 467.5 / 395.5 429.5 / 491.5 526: -0.19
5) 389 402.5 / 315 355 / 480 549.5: 0.06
